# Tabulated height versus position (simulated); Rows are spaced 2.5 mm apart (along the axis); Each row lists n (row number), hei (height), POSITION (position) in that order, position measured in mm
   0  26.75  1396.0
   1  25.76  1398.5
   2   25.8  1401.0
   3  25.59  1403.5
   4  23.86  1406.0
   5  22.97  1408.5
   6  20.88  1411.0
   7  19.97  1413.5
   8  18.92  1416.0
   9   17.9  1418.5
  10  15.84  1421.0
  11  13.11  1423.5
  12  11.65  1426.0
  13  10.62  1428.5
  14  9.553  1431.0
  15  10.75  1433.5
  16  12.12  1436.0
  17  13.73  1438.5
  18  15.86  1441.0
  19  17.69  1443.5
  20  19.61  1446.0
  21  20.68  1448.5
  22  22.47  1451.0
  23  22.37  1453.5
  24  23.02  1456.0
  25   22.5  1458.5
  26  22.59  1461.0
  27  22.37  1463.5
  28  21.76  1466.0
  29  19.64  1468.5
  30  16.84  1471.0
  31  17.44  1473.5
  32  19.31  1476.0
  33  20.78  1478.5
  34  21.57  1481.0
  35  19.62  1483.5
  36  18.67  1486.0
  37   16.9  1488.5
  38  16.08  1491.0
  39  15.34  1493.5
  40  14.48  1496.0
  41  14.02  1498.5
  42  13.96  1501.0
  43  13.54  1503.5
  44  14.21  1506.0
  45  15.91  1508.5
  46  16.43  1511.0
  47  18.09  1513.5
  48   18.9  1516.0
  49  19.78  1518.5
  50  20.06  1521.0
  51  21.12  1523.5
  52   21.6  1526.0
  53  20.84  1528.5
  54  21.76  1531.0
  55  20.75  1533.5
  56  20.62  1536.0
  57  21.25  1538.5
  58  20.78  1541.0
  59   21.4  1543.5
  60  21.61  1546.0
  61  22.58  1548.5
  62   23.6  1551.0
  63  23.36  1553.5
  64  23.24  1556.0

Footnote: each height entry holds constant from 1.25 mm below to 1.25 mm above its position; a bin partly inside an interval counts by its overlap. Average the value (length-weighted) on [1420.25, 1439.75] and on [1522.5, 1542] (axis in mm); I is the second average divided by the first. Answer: 1.7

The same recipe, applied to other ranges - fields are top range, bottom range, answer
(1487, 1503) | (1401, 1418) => 0.68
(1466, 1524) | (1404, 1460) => 0.99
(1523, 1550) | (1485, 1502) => 1.37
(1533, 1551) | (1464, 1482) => 1.09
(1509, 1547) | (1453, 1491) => 1.00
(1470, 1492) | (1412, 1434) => 1.29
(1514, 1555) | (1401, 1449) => 1.24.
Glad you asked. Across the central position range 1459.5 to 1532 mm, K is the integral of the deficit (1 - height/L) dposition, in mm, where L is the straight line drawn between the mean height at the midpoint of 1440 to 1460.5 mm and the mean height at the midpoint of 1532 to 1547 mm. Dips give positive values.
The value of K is 8.6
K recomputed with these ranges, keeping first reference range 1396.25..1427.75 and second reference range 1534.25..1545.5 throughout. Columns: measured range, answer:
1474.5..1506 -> 5.79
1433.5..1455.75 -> 2.80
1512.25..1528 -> 0.72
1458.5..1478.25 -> 0.38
